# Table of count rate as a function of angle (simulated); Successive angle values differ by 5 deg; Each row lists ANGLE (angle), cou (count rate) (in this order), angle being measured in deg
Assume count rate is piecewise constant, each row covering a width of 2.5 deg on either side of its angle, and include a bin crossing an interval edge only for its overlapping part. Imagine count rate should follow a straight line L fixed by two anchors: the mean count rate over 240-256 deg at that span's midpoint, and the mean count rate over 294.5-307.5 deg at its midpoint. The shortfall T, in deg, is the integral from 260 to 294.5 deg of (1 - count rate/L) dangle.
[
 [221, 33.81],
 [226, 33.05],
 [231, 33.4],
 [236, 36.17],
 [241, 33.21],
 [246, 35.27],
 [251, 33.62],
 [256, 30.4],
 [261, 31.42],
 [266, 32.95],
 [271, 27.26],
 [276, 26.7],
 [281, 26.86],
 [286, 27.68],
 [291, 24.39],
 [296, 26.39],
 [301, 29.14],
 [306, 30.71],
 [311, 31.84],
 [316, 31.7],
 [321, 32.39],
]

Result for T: 3.31 deg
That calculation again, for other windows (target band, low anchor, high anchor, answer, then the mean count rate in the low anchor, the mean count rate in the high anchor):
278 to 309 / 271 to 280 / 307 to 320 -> 1.7 deg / 26.9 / 31.7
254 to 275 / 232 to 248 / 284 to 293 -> 0.1 deg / 34.7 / 26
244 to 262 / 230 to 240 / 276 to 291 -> -0.5 deg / 34.8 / 26.7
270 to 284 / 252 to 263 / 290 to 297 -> 0.6 deg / 31.3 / 25.4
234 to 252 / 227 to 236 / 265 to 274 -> -1.1 deg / 34.1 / 29.4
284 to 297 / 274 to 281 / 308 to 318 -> 1.1 deg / 26.8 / 31.7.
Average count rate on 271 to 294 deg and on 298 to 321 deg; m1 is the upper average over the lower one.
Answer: 1.17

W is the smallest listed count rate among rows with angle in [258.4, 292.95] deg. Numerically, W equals 24.39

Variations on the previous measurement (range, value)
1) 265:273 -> 27.26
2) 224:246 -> 33.05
